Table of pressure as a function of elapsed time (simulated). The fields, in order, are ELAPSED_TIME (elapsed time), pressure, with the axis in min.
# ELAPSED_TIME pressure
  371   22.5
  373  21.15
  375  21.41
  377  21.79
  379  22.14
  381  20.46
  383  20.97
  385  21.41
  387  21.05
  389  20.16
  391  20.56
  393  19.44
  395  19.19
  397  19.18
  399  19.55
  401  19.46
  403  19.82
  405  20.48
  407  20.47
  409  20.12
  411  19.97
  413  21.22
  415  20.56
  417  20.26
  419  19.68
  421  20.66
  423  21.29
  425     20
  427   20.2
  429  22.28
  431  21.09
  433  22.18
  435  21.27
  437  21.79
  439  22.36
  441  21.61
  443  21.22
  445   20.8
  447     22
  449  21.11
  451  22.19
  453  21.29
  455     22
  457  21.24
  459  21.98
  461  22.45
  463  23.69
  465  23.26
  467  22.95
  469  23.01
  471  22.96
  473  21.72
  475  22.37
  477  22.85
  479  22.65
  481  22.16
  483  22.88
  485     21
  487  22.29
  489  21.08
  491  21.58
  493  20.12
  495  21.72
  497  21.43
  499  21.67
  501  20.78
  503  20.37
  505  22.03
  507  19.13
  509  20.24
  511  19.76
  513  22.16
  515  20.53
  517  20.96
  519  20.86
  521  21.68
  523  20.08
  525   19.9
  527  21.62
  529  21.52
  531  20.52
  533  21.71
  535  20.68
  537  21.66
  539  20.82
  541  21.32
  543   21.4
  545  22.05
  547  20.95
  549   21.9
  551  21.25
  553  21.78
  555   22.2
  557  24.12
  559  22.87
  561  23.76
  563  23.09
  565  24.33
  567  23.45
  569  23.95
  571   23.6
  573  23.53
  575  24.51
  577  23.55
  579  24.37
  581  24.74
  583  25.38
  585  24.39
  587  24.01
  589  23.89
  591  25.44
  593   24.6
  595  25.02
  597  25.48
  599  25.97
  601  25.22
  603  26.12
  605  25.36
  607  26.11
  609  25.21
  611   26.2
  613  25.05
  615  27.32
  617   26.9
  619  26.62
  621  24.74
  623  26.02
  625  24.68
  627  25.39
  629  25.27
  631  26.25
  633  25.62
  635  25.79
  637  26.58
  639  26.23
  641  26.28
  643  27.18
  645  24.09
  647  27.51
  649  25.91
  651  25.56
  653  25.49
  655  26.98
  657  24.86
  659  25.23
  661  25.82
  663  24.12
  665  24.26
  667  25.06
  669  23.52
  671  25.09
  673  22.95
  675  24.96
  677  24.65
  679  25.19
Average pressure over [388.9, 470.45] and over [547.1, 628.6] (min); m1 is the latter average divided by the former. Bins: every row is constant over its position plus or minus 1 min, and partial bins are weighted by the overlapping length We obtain 1.2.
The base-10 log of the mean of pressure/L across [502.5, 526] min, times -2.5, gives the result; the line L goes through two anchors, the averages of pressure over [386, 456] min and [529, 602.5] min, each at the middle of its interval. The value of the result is 0.09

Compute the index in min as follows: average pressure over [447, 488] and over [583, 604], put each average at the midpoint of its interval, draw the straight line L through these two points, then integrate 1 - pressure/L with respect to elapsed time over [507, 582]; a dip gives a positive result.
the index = 6.0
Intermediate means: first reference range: 22.3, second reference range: 25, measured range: 22.1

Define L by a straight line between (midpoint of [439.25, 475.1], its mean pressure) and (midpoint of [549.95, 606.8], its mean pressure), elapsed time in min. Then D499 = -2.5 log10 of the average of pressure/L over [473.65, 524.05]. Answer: 0.07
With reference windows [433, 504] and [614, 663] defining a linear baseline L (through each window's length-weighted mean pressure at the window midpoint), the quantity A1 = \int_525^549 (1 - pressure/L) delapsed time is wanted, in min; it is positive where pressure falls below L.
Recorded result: 2.29 min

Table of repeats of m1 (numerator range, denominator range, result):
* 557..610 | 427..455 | 1.14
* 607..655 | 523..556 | 1.22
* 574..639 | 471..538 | 1.19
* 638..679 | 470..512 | 1.18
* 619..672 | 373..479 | 1.20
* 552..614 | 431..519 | 1.13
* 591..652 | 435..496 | 1.17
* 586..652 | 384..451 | 1.24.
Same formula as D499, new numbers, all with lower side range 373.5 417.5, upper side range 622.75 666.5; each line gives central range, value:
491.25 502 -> 0.07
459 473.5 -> -0.04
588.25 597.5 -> -0.01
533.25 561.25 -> 0.09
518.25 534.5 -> 0.11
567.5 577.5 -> 0.02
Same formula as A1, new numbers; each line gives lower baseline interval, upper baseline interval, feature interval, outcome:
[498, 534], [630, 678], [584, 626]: -2.90 min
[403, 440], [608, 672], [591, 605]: -0.38 min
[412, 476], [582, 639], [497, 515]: 1.79 min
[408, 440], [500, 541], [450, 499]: -2.85 min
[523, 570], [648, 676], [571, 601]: -2.08 min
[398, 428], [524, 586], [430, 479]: -2.64 min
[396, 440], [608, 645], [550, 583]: 1.21 min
